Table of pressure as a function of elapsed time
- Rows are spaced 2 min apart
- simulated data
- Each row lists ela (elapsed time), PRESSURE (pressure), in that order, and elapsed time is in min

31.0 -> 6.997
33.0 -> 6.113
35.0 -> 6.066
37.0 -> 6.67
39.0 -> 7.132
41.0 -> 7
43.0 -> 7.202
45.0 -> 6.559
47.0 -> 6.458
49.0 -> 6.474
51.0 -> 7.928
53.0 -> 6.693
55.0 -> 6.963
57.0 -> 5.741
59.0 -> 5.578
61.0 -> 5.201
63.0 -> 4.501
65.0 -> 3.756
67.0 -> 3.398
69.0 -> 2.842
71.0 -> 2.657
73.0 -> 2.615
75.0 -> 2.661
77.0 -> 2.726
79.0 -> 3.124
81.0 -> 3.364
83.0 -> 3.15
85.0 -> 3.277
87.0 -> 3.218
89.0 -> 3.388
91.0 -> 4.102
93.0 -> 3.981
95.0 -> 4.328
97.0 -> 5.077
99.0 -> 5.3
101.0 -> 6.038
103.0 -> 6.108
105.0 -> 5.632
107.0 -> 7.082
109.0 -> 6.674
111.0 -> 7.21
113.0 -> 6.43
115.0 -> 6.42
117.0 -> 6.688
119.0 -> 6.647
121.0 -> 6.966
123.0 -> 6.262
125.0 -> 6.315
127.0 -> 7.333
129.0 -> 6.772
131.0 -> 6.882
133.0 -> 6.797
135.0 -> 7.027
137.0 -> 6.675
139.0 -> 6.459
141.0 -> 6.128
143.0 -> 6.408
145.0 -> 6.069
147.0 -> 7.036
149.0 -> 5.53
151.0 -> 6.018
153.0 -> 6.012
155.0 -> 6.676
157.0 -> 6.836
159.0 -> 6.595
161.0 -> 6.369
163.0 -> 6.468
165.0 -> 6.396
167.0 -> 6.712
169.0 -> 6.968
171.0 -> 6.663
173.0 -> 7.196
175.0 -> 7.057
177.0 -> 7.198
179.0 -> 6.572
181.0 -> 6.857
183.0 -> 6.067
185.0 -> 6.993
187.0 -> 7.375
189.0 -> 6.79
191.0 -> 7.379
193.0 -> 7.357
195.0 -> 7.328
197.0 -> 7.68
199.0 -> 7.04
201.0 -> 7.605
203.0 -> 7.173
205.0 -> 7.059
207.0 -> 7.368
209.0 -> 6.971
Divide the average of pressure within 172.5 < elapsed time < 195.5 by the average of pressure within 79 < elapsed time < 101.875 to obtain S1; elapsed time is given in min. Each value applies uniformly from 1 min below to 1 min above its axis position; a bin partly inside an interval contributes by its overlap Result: 1.73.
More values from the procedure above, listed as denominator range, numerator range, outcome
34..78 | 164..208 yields 1.33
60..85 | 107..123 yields 2.02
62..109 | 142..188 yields 1.62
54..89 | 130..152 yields 1.70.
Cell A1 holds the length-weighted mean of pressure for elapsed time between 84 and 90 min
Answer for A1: 3.29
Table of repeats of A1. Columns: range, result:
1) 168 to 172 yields 6.82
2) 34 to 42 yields 6.72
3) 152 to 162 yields 6.5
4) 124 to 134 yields 6.82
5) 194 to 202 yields 7.41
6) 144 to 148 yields 6.55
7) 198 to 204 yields 7.27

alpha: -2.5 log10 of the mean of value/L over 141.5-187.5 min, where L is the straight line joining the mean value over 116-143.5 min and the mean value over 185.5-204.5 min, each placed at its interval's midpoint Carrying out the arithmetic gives 0.06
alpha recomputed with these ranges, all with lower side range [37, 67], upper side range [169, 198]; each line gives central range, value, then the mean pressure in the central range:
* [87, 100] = 0.44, 4.27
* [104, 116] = -0.01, 6.57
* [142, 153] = 0.10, 6.19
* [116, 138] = -0.02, 6.76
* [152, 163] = 0.06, 6.49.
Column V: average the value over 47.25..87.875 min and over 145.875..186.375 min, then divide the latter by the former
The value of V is 1.53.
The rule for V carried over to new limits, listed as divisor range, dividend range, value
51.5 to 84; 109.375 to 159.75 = 1.59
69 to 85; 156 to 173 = 2.28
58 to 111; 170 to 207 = 1.66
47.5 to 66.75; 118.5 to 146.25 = 1.14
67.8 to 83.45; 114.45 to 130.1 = 2.31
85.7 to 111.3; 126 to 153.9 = 1.26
